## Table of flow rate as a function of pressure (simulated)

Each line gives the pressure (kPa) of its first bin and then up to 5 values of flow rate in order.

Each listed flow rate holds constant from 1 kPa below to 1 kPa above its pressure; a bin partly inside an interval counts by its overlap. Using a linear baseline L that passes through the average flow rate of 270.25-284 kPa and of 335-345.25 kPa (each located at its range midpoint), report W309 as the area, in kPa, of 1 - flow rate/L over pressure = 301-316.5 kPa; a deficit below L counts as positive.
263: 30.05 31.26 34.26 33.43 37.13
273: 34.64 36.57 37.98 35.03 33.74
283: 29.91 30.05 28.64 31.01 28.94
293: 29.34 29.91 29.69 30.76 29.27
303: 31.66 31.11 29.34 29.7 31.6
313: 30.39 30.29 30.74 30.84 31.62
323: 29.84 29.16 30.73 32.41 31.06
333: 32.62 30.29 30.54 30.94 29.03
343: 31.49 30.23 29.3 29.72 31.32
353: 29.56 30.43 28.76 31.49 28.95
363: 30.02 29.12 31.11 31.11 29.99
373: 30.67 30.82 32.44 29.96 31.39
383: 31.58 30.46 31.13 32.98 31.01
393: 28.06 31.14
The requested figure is 1.0 kPa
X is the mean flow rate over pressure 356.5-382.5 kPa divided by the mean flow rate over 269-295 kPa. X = 0.93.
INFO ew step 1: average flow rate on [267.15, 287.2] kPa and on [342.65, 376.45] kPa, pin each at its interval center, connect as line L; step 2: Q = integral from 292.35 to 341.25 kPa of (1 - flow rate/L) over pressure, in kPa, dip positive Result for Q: 2.4 kPa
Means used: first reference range 33.9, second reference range 30.2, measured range 30.5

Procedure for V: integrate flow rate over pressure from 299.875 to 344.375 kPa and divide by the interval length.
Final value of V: 30.7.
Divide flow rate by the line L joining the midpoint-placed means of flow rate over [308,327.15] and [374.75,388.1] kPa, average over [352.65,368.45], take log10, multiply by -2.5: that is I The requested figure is 0.03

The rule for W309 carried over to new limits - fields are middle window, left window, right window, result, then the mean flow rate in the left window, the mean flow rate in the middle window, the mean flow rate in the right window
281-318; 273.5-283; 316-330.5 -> 3.2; 35.1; 30.2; 30.8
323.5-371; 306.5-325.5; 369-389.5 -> 0.5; 30.4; 30.4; 31.1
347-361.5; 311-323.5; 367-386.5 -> 0.4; 30.7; 30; 30.9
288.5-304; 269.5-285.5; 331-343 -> 1.5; 34.5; 30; 30.8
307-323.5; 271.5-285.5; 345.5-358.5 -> 0.8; 34.2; 30.6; 29.9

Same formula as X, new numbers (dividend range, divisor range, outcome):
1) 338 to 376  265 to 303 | 0.94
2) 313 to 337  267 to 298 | 0.95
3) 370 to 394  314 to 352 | 1.01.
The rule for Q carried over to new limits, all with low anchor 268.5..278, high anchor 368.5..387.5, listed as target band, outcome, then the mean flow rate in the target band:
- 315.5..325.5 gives 1.0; 30.5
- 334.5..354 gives 1.4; 30.2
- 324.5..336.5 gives 0.8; 31.1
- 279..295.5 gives 2.3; 30.5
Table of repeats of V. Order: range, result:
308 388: 30.6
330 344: 30.9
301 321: 30.6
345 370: 30.1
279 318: 30.4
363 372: 30.3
